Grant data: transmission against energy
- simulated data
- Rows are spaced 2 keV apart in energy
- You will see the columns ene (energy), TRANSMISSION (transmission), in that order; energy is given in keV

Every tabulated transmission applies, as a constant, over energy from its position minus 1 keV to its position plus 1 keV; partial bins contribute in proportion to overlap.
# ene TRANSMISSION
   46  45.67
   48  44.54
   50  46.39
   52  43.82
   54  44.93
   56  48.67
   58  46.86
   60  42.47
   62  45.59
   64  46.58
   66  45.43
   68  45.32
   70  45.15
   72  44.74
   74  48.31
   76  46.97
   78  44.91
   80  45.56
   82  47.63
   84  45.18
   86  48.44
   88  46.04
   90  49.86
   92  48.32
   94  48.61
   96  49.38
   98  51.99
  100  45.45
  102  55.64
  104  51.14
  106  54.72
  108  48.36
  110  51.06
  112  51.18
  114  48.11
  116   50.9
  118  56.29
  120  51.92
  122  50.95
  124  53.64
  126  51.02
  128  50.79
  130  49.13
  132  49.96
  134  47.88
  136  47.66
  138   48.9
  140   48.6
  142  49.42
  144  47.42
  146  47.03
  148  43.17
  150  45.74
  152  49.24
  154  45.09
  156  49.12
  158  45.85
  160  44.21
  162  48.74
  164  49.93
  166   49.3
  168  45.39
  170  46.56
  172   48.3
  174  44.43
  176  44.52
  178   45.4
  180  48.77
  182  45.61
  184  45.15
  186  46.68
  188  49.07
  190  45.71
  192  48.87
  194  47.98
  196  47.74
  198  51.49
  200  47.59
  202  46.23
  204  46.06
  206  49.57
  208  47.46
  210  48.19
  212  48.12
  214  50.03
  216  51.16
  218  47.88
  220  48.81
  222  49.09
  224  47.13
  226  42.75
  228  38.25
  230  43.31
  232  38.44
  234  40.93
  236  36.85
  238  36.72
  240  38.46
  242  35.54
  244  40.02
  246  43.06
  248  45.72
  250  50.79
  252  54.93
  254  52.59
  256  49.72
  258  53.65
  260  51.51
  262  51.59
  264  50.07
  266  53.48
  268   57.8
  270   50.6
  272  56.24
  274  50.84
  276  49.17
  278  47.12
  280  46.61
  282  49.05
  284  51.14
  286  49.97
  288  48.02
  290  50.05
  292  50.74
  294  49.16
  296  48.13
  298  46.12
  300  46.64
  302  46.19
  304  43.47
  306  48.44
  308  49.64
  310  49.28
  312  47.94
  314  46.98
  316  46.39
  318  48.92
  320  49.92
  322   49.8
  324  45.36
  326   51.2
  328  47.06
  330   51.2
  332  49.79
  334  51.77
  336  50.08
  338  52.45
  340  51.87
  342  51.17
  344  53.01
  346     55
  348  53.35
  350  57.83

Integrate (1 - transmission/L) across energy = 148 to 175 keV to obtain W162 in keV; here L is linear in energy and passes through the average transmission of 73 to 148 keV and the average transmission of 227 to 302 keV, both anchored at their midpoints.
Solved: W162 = 1.0 keV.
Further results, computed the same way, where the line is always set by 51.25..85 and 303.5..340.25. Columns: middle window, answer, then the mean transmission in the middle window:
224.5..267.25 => 2.5 keV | 45.3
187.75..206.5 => -0.2 keV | 47.9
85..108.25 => -1.9 keV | 49.9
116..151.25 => -2.1 keV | 49.4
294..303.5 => 0.4 keV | 46.8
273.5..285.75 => -0.1 keV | 49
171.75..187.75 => 0.4 keV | 46.1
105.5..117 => -1.0 keV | 50.5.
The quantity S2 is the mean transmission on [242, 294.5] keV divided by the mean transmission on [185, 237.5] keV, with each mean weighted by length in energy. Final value 1.08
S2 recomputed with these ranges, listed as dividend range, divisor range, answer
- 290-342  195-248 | 1.09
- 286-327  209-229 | 1.02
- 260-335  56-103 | 1.05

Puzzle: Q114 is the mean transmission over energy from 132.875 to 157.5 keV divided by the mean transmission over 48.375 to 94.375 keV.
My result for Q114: 1.0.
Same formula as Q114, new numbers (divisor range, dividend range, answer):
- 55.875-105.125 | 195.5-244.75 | 0.94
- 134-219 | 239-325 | 1.02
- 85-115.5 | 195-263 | 0.93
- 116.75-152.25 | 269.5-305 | 0.99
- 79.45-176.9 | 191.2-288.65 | 0.97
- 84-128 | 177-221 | 0.95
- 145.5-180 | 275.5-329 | 1.03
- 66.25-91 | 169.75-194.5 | 1.00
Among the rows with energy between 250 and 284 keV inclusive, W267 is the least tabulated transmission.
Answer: 46.61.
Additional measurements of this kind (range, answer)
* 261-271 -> 50.07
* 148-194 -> 43.17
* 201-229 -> 38.25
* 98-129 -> 45.45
